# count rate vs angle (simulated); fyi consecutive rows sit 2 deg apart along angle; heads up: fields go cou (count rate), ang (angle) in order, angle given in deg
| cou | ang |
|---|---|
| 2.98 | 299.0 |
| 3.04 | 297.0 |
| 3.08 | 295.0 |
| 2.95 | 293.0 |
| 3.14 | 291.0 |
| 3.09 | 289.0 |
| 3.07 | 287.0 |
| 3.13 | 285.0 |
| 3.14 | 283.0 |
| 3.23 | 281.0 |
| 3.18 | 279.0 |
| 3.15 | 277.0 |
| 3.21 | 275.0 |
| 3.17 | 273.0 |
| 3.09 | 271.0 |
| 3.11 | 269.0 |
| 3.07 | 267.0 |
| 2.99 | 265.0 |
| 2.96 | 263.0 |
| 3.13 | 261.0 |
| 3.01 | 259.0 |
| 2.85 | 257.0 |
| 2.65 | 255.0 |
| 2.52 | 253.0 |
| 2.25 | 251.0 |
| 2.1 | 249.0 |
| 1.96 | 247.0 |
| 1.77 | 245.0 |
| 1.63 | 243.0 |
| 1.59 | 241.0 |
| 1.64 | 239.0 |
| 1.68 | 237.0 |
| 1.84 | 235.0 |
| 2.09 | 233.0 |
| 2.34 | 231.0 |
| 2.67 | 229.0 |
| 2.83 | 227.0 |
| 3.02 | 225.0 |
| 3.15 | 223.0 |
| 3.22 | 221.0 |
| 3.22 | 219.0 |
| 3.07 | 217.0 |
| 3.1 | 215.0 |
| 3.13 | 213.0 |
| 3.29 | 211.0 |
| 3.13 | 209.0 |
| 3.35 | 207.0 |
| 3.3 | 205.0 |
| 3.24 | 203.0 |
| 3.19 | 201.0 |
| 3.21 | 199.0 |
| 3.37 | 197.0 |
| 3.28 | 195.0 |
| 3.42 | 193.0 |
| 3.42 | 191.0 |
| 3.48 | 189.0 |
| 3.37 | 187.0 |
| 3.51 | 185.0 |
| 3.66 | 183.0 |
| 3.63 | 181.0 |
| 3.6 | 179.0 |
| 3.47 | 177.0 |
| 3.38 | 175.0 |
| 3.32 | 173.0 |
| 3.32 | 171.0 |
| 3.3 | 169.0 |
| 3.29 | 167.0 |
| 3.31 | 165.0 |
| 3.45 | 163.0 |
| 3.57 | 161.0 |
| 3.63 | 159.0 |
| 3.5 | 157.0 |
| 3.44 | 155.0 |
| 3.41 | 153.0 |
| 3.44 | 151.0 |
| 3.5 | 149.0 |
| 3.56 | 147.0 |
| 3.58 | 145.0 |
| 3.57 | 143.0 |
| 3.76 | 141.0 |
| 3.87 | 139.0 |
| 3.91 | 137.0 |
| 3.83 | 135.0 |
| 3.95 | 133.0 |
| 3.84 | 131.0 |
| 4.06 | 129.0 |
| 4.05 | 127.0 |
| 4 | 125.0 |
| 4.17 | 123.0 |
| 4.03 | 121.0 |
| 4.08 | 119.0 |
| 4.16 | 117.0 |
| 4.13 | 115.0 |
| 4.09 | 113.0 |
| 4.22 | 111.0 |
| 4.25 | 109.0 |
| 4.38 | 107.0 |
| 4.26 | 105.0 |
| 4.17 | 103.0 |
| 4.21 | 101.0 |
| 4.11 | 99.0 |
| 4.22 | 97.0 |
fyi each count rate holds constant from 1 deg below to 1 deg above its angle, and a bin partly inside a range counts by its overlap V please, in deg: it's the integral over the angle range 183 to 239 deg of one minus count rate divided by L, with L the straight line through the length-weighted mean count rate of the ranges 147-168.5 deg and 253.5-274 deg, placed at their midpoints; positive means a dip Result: 3.65 deg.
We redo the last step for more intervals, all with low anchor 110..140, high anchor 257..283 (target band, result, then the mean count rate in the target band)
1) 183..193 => 0.4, 3.46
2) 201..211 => 0.7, 3.25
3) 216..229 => 1.3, 3.05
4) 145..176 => 3.0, 3.43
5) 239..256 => 6.3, 2.03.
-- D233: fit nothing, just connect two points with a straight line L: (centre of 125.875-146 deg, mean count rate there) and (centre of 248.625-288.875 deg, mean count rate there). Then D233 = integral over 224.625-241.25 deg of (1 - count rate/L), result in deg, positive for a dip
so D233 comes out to 5.3 deg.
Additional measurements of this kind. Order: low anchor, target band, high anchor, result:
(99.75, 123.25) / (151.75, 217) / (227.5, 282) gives -0.6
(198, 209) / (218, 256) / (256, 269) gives 9.7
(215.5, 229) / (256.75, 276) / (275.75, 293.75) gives 0.2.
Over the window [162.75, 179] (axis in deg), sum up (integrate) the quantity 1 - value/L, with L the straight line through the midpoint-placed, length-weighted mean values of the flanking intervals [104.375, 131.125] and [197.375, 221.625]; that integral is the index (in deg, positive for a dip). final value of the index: 1.0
